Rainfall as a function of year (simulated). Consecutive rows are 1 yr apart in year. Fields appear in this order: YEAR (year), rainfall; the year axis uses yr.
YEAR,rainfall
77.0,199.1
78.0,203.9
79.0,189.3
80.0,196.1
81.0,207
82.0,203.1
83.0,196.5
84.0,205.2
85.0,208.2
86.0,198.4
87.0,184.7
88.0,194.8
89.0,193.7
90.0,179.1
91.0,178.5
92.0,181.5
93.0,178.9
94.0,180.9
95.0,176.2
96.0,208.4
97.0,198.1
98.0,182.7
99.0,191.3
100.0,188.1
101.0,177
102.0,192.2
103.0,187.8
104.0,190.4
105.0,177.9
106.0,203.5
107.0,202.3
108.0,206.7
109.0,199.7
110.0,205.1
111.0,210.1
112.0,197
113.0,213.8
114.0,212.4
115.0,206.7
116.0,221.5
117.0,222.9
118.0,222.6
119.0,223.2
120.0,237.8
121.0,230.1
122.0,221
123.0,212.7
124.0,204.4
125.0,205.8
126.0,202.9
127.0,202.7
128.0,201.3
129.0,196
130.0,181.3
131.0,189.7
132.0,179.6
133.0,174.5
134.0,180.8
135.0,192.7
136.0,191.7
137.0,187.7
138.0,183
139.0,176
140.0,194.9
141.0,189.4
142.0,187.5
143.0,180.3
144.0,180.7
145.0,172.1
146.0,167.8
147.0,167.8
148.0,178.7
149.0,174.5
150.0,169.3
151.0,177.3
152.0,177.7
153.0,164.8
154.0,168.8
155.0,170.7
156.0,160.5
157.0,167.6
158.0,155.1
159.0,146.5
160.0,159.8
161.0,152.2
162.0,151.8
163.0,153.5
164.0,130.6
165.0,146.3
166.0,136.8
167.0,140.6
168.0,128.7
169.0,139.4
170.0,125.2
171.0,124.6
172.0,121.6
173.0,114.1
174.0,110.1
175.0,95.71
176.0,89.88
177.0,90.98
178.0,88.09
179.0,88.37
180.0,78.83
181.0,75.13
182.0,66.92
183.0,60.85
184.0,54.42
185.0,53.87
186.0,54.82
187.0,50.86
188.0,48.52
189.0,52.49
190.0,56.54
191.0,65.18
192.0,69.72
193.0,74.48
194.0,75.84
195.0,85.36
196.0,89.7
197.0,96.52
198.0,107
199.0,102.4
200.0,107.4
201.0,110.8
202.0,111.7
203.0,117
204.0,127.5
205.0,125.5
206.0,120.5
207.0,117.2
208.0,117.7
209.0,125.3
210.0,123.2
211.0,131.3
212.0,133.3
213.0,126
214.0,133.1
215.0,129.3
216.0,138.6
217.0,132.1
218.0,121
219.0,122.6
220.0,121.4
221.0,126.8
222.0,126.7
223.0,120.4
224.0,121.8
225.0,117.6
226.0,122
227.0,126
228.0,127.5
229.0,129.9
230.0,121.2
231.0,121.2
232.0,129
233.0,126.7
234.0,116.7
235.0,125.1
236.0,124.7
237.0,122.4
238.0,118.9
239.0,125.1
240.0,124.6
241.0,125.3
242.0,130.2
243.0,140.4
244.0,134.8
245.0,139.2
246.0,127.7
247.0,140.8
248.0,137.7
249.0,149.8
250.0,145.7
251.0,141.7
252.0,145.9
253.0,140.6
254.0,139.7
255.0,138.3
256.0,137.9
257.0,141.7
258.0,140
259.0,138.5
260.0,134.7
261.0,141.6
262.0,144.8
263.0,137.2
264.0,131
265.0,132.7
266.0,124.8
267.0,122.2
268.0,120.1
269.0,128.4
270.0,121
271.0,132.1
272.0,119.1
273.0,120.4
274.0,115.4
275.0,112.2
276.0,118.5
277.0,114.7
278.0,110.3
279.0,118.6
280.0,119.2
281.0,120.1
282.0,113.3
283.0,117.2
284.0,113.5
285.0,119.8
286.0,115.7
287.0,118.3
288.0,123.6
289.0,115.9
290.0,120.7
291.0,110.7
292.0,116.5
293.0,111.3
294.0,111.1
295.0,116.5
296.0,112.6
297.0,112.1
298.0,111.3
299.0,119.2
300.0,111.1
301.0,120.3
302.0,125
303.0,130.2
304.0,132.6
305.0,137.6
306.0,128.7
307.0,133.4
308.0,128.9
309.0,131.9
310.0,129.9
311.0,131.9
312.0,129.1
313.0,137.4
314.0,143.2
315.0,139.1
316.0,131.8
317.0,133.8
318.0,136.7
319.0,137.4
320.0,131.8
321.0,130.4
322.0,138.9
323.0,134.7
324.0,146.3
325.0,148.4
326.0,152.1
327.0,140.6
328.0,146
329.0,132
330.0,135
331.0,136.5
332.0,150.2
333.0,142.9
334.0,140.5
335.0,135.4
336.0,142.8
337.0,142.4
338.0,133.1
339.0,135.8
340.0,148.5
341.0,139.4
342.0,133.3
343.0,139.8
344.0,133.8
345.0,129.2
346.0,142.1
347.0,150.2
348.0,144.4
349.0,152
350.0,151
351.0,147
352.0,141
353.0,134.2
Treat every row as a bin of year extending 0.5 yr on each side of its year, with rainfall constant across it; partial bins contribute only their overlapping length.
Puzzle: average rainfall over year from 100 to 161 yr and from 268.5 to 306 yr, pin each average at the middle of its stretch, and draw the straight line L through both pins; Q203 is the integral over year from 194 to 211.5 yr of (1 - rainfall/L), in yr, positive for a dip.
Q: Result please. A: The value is 5.1 yr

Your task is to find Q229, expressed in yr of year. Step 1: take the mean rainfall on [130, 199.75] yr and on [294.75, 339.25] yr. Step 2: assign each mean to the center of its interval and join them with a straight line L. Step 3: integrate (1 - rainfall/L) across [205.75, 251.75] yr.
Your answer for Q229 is 1.4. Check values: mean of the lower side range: 131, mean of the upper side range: 133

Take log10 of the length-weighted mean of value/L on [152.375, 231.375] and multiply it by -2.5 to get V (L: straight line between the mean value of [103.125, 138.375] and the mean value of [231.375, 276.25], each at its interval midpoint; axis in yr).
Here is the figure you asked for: 0.39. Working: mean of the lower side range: 203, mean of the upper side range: 131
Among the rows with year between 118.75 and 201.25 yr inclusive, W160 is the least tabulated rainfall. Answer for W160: 48.52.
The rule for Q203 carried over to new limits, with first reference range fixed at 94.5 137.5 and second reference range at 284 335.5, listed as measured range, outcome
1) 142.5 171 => 4.21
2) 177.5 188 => 6.54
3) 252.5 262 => 0.58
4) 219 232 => 2.96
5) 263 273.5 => 1.37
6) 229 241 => 2.54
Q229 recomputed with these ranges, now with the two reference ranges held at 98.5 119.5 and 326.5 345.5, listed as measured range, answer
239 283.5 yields 8.3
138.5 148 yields 0.7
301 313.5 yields 1.4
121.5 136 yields 0.1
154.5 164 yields 1.6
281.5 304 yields 5.1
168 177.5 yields 3.7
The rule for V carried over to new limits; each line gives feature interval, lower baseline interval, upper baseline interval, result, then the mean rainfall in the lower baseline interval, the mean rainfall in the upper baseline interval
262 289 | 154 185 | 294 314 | 0.03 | 121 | 125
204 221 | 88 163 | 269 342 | 0.25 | 189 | 128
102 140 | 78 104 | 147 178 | -0.18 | 191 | 144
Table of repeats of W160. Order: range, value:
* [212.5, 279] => 110.3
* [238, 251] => 118.9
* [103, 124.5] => 177.9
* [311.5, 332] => 129.1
